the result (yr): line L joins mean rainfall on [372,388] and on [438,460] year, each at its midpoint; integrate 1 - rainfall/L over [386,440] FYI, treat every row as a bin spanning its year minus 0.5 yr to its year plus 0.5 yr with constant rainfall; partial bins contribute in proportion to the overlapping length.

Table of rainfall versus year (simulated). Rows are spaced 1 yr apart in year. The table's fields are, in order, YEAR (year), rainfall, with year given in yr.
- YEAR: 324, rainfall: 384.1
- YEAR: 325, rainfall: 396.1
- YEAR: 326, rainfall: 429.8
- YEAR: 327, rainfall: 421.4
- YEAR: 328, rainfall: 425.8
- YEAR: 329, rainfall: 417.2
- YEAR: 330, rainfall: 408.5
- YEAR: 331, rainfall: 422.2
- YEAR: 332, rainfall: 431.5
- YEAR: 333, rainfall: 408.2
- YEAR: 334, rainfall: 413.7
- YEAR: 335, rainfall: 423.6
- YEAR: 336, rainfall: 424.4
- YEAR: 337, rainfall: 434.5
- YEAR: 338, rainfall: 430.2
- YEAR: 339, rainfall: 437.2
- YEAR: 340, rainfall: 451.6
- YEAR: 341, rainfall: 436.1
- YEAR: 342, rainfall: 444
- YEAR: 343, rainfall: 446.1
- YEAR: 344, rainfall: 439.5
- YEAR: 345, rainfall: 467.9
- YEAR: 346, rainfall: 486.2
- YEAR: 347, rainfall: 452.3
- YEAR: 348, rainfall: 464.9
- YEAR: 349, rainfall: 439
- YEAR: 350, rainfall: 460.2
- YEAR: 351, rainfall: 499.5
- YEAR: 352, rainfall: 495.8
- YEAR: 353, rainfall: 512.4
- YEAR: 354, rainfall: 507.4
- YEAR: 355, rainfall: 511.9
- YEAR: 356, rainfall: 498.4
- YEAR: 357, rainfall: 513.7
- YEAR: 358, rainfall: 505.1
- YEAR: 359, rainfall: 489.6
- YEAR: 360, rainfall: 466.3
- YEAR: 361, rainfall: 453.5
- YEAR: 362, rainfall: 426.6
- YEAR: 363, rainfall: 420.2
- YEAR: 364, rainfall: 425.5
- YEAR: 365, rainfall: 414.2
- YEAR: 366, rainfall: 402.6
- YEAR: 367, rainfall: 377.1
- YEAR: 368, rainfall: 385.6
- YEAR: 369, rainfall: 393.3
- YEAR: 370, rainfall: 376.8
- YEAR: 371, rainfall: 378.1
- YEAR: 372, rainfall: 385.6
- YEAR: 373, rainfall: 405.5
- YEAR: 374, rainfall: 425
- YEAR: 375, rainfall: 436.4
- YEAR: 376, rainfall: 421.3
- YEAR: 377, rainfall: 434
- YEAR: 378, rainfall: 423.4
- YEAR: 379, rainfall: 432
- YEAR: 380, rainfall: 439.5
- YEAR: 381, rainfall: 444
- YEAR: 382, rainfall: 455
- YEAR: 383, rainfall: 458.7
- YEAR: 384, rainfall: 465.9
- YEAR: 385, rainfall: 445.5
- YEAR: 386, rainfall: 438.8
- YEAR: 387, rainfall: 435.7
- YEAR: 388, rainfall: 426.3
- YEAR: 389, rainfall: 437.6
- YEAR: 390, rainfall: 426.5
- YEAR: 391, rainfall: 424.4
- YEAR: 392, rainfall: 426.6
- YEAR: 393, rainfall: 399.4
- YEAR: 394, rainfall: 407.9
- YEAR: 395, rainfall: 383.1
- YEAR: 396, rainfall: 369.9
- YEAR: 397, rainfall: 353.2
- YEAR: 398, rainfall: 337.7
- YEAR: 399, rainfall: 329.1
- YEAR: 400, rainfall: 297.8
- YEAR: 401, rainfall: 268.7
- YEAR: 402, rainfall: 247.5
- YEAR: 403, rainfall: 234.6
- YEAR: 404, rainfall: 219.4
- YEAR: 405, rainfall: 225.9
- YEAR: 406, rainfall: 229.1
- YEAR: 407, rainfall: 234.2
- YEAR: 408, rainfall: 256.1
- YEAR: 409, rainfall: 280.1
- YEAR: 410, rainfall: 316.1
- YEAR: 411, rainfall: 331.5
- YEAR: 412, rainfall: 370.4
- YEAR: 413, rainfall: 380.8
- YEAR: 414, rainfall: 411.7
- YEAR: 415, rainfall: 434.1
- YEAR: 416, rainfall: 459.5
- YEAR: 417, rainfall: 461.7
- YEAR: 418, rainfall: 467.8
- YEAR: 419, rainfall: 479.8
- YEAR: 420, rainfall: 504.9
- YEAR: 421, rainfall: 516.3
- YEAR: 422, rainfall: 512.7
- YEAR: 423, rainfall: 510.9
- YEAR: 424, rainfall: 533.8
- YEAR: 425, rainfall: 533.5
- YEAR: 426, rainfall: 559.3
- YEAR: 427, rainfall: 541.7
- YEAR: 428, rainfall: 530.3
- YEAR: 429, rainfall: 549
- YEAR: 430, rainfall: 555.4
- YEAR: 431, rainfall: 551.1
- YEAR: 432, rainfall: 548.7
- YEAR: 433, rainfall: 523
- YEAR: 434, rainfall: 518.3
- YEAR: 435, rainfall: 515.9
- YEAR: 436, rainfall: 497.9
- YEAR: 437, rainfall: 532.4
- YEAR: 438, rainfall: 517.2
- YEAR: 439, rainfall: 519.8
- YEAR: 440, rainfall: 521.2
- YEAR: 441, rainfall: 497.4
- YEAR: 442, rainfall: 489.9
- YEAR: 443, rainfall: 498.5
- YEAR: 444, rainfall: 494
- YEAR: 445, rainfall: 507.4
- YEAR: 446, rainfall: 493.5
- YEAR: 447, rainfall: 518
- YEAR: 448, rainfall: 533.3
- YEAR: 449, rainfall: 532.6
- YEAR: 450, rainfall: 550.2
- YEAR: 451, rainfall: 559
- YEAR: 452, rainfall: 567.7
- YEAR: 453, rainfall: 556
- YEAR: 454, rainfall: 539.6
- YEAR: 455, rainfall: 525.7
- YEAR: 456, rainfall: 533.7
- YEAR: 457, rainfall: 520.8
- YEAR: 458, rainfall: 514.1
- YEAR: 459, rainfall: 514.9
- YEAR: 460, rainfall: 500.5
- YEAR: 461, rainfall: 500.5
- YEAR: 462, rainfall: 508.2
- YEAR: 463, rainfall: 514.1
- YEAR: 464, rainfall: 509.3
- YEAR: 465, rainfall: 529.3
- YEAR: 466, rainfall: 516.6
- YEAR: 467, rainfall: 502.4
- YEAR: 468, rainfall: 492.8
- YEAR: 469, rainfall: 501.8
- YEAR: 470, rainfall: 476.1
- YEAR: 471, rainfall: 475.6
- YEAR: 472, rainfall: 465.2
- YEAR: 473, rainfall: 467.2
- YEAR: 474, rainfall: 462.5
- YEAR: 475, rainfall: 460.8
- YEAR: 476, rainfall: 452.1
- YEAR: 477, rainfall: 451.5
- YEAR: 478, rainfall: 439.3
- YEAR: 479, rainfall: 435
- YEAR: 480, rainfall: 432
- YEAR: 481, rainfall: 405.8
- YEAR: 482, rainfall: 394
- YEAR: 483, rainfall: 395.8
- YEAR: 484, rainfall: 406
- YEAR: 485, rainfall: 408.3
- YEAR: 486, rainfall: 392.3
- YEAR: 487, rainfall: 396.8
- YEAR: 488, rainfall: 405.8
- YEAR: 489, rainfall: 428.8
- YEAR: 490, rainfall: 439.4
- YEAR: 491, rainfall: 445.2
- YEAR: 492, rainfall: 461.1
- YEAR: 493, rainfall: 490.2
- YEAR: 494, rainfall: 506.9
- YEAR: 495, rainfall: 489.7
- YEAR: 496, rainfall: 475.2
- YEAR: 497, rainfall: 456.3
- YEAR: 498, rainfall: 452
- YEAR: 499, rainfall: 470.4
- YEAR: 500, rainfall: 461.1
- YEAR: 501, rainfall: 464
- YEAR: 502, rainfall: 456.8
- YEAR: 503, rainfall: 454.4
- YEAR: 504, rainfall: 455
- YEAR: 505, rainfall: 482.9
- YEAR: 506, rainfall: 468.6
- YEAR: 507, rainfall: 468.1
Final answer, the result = 6.40 yr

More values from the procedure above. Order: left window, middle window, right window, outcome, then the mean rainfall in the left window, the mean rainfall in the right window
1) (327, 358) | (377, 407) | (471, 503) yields 5.1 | 454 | 445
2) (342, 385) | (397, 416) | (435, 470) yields 6.9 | 446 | 517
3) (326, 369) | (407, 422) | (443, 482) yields 2.3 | 447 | 498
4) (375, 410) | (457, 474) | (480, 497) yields -3.3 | 368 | 434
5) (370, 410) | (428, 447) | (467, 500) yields -5.0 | 372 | 449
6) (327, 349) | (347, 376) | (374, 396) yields -0.8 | 436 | 430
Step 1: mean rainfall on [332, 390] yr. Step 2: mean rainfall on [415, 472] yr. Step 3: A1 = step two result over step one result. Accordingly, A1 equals 1.2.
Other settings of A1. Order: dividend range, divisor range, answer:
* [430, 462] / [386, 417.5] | 1.49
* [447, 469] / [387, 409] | 1.58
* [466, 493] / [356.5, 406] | 1.12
